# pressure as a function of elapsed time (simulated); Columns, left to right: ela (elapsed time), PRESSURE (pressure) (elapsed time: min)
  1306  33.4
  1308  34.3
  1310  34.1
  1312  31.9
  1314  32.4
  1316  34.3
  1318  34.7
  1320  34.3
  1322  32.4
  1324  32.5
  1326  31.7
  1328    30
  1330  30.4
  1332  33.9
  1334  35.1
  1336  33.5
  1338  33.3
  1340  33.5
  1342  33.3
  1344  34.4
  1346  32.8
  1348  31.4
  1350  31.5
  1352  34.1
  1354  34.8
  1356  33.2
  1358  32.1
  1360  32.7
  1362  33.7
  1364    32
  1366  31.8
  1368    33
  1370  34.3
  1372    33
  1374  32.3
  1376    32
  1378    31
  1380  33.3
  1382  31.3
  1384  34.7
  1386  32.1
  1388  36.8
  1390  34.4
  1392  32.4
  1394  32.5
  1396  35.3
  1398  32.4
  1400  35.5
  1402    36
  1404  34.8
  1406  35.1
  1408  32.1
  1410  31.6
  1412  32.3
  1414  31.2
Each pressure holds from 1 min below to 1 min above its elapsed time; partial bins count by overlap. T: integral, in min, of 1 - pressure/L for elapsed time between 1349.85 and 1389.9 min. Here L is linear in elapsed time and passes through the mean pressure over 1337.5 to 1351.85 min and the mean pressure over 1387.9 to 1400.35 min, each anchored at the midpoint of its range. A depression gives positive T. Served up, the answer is 0.47 min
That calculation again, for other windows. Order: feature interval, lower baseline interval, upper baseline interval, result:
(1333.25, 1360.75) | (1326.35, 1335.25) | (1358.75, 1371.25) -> -0.55 min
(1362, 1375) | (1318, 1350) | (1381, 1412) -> 0.21 min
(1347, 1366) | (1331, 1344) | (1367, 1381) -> 0.26 min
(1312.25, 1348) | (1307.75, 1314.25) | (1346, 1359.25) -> -0.02 min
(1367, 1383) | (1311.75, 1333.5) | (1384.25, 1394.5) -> 0.48 min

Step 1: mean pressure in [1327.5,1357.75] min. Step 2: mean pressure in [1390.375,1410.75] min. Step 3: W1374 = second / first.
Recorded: 1.02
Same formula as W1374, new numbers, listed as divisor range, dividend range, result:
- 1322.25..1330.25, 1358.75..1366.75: 1.04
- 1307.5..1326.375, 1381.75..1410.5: 1.02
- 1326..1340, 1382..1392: 1.04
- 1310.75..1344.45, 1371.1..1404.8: 1.01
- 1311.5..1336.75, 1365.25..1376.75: 1.00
